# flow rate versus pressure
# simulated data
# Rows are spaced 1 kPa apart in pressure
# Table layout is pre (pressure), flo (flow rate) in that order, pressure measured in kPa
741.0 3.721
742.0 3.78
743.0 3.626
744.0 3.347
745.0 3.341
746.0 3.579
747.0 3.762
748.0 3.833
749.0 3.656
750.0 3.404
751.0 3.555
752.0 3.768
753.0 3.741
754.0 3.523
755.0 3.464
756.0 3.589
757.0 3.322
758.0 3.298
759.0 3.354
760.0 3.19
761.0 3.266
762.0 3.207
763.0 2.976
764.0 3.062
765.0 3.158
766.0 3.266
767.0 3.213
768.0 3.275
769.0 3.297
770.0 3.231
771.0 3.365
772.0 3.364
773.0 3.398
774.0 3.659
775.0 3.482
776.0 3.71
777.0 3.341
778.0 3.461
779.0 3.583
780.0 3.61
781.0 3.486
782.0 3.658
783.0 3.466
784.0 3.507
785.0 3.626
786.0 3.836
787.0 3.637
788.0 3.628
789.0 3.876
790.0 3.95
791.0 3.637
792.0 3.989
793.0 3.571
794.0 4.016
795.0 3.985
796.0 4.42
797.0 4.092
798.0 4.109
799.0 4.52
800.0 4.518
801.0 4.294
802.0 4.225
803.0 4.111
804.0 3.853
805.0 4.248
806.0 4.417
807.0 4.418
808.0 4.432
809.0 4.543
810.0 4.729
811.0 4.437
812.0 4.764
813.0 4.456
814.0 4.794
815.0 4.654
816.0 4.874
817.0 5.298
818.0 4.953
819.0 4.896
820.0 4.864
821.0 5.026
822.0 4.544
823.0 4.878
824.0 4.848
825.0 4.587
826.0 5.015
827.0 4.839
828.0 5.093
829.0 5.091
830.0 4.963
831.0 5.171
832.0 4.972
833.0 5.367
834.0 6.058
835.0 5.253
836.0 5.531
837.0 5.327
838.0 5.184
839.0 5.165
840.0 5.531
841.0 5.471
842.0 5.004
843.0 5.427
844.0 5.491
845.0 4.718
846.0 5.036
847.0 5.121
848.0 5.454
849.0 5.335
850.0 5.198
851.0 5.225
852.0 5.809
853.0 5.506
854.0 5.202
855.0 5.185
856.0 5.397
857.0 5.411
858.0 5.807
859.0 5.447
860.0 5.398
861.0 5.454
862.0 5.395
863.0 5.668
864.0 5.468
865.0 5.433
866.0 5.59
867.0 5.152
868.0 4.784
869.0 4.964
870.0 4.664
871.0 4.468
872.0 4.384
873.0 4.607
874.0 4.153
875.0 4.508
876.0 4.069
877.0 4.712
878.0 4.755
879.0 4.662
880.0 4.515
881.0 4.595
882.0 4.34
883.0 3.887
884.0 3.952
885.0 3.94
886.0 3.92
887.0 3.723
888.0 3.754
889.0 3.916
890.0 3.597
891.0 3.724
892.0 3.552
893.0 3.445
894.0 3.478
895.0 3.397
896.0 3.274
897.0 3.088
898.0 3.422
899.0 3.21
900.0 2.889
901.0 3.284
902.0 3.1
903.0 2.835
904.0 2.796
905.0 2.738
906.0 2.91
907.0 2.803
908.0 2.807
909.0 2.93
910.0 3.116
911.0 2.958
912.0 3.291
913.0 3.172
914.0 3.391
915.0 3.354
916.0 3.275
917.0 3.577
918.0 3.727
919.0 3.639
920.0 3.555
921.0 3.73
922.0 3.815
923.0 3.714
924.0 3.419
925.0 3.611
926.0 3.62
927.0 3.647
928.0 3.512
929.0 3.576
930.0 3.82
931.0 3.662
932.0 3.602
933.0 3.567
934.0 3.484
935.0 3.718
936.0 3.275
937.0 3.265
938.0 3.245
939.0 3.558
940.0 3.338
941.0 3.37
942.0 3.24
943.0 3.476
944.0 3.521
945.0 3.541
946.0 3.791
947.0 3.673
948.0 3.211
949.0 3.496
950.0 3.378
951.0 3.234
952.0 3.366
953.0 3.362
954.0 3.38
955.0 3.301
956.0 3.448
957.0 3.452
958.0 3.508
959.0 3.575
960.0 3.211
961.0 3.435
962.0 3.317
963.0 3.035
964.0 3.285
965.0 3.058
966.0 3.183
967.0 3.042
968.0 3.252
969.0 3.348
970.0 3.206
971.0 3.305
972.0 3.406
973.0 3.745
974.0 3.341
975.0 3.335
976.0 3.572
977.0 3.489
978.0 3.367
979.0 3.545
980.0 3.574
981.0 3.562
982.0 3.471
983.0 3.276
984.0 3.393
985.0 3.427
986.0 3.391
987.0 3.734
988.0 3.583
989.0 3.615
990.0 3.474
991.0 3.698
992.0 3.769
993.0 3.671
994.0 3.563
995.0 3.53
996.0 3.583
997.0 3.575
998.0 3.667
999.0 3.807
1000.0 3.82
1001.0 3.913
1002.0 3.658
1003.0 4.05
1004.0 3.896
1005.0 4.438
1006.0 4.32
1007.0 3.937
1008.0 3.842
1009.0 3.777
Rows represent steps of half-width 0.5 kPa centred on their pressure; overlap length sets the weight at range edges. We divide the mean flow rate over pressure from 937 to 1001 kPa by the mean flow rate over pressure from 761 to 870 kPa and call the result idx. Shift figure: 0.76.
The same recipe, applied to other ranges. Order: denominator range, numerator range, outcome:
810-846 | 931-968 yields 0.67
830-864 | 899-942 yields 0.63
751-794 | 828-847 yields 1.51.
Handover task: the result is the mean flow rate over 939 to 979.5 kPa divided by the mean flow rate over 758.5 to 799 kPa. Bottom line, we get 0.95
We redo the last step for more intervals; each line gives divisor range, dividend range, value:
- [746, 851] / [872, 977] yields 0.83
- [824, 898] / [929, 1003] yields 0.72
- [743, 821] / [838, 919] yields 1.12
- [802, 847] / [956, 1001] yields 0.71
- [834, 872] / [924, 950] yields 0.66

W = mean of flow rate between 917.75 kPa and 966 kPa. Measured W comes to 3.47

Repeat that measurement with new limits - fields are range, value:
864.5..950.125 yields 3.7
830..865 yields 5.35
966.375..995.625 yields 3.47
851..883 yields 5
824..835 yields 5.11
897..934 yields 3.33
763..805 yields 3.69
